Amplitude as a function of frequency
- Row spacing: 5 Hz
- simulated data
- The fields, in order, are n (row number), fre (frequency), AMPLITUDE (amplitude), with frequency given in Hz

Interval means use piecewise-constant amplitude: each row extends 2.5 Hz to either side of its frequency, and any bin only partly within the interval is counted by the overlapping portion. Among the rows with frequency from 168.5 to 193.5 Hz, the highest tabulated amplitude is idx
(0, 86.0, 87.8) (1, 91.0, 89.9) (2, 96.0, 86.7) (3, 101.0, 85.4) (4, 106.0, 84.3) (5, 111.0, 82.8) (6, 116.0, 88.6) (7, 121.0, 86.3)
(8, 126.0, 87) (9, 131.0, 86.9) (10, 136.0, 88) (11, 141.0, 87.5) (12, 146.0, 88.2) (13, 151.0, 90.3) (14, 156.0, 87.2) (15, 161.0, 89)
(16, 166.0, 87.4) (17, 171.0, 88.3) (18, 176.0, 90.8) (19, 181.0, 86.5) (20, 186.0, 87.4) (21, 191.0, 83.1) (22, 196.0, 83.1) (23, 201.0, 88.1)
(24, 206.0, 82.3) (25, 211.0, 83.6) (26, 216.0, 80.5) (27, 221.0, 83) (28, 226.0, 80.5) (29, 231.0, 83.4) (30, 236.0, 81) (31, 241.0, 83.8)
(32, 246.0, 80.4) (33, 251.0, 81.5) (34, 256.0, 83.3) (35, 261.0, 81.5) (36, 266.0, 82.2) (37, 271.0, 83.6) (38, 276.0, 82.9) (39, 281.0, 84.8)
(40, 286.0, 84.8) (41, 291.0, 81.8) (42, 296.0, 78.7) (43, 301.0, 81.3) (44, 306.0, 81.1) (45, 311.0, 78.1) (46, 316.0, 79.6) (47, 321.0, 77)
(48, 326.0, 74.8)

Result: 90.8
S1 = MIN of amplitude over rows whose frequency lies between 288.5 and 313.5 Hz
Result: 78.1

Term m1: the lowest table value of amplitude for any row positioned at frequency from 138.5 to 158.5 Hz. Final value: 87.2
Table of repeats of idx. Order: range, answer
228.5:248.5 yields 83.8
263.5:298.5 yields 84.8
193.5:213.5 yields 88.1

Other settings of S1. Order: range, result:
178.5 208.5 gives 82.3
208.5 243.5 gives 80.5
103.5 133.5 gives 82.8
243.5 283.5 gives 80.4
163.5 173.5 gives 87.4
